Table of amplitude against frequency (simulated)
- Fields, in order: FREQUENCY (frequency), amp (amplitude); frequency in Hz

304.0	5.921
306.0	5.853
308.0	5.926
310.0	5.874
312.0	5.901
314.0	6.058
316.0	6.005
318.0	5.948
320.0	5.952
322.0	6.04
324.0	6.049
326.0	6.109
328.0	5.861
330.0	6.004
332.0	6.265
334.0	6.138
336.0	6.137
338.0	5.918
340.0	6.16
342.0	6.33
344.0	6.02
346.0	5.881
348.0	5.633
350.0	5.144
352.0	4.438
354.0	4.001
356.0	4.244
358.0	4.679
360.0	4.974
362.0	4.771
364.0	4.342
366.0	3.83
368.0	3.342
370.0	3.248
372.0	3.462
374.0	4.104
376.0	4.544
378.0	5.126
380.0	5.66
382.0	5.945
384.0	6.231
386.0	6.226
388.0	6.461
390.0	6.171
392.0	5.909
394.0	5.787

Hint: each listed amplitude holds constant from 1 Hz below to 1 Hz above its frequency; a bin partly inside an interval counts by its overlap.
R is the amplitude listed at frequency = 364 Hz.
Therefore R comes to 4.342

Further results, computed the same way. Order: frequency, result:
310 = 5.874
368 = 3.342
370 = 3.248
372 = 3.462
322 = 6.04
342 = 6.33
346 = 5.881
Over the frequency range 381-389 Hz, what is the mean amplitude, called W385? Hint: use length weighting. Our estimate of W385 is 6.22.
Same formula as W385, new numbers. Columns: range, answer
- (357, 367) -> 4.52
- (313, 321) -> 5.99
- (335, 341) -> 6.07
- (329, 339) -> 6.09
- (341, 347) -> 6.08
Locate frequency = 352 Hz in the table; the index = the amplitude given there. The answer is 4.438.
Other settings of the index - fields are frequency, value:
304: 5.921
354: 4.001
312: 5.901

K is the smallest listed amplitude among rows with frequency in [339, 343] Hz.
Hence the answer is 6.16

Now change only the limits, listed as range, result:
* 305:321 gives 5.853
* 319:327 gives 5.952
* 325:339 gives 5.861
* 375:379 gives 4.544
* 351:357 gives 4.001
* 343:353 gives 4.438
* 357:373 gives 3.248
